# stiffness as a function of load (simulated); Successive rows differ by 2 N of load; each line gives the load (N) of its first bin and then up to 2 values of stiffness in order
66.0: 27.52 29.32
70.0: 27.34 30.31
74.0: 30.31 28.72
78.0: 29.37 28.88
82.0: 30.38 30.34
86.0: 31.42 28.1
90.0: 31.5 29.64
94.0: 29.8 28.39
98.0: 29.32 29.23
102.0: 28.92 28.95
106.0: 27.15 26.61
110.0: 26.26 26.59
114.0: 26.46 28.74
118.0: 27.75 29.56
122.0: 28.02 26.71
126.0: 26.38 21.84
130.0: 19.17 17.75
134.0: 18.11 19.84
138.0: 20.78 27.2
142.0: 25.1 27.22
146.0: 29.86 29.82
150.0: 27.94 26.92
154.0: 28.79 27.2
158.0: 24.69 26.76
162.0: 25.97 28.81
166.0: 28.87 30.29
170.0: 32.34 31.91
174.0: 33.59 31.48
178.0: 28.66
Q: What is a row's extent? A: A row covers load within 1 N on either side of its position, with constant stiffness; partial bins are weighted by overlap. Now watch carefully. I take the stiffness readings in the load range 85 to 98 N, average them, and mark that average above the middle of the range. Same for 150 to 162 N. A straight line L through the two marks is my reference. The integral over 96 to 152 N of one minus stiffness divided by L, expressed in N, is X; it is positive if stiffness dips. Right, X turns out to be 4.54 N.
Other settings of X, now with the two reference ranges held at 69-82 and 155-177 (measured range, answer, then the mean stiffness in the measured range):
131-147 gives 3.30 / 23.2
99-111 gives 0.57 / 27.9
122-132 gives 2.00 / 23.4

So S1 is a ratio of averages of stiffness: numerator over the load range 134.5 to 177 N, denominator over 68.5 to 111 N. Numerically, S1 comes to 0.95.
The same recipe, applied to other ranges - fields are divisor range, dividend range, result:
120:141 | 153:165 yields 1.18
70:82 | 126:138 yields 0.68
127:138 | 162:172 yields 1.53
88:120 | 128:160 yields 0.87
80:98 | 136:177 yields 0.94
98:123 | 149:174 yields 1.02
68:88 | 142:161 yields 0.93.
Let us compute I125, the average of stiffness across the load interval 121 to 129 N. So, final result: 25.7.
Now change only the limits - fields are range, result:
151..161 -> 26.9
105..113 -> 26.7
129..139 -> 19.1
